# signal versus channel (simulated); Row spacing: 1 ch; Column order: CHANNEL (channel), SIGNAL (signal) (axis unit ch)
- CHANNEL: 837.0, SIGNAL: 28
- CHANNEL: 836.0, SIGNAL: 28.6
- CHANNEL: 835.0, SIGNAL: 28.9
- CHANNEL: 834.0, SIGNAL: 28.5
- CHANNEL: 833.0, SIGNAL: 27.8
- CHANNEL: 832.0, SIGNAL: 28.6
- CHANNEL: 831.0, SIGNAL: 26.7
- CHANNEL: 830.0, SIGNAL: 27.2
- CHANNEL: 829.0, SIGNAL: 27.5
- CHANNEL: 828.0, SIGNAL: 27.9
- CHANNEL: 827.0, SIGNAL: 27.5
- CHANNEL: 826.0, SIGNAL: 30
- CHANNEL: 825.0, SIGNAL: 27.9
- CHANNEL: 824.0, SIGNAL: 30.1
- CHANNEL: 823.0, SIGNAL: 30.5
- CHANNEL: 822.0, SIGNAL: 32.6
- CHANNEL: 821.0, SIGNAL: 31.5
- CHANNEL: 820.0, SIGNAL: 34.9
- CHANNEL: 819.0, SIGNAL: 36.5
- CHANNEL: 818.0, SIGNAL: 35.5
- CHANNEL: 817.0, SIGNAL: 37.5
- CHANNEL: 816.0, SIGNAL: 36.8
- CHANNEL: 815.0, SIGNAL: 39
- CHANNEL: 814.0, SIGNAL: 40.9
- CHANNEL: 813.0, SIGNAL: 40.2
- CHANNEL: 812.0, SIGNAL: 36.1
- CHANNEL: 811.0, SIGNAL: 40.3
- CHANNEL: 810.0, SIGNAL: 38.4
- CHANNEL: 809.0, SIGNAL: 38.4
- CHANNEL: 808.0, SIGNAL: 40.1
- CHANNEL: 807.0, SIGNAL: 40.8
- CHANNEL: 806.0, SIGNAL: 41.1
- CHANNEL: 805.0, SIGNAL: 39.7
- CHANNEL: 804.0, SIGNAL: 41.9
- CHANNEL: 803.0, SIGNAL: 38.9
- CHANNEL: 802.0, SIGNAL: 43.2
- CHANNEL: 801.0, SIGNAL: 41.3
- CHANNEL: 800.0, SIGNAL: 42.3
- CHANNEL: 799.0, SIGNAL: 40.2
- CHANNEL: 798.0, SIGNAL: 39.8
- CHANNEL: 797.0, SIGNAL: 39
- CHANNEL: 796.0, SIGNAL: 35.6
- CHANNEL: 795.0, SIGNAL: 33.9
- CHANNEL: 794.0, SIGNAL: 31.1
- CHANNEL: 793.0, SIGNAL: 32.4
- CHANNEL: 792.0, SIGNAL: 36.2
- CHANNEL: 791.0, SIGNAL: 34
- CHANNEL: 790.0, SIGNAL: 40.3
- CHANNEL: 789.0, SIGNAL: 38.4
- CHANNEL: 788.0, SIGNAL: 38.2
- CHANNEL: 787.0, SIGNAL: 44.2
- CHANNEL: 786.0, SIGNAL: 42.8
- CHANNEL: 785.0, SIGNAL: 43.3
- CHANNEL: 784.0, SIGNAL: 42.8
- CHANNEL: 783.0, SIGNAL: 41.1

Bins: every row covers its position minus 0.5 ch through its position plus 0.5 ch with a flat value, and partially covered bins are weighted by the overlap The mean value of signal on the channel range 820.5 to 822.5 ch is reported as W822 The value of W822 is 32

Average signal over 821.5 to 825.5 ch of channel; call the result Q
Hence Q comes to 30.3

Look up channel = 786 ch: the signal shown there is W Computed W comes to 42.8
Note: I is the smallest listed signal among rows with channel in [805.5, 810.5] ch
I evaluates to 38.4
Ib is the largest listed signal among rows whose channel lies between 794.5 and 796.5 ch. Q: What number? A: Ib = 35.6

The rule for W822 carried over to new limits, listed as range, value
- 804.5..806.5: 40.4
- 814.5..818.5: 37.2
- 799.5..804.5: 41.5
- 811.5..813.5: 38.2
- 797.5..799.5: 40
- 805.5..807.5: 41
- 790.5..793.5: 34.2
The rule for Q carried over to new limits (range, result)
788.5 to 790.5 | 39.3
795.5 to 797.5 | 37.3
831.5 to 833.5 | 28.2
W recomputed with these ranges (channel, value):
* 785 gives 43.3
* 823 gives 30.5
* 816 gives 36.8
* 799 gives 40.2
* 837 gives 28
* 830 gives 27.2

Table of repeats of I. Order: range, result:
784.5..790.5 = 38.2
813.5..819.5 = 35.5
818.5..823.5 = 30.5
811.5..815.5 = 36.1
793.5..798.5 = 31.1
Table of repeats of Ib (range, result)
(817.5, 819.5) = 36.5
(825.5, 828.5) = 30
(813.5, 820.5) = 40.9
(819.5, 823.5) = 34.9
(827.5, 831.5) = 27.9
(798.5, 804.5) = 43.2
